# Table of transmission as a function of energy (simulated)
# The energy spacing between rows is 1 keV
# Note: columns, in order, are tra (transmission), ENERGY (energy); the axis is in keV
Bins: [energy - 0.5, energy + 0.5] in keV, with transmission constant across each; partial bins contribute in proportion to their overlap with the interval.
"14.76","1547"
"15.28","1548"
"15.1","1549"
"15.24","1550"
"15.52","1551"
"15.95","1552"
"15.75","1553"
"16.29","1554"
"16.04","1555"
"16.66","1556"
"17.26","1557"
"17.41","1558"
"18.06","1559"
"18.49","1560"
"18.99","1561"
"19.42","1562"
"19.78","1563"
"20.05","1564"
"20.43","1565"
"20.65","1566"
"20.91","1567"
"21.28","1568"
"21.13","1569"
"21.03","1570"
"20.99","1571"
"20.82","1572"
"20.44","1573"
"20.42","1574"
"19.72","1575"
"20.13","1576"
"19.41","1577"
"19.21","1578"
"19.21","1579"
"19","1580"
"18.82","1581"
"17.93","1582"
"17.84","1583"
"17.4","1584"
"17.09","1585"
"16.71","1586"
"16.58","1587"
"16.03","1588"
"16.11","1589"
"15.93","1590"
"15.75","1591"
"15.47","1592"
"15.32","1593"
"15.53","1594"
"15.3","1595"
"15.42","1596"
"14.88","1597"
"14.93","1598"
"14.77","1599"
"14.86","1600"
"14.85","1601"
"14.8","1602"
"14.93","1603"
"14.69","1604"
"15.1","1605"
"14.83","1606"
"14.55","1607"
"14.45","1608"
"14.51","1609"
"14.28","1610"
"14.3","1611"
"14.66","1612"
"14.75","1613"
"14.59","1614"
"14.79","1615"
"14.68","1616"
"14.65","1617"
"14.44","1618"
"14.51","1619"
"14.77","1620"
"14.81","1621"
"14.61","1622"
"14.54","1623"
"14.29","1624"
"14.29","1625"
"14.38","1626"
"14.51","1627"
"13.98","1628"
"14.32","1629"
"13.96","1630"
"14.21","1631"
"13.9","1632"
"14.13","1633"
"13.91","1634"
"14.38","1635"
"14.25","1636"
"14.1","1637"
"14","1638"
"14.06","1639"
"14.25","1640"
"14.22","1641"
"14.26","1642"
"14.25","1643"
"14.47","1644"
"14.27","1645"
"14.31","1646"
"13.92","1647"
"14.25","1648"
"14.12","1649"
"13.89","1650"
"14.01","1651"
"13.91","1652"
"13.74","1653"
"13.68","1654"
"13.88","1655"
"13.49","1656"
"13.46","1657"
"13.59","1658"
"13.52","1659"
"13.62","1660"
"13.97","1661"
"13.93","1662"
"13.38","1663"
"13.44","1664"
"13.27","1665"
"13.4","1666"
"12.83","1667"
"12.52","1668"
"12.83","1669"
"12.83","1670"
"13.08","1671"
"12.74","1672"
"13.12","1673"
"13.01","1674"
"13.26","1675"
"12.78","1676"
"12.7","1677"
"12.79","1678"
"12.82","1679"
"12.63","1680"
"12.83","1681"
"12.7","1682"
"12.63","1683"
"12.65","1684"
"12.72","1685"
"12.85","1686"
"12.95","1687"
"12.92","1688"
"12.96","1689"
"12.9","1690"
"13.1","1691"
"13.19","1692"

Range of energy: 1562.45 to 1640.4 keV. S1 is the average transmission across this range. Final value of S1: 16.2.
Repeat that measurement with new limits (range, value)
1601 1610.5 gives 14.7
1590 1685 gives 14.1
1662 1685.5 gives 12.9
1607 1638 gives 14.4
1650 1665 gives 13.7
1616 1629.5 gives 14.5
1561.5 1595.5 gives 18.6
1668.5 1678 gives 12.9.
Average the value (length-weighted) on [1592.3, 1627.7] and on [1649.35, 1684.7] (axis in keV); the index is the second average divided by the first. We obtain 0.90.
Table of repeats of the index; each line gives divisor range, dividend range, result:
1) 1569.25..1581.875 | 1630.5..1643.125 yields 0.71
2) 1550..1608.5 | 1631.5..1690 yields 0.77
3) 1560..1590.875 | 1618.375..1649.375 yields 0.75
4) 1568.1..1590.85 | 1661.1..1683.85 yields 0.69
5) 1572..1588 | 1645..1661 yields 0.74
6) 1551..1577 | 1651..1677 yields 0.70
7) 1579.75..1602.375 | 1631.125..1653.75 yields 0.88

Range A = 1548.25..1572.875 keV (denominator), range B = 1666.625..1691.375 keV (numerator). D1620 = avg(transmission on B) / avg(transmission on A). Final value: 0.70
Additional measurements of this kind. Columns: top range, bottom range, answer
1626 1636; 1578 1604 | 0.87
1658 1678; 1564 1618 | 0.78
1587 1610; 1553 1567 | 0.82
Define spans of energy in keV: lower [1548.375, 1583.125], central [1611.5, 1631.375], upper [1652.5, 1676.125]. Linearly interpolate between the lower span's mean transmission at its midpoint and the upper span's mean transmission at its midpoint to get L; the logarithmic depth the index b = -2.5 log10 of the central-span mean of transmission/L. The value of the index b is 0.08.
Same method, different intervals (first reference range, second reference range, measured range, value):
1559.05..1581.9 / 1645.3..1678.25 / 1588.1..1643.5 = 0.141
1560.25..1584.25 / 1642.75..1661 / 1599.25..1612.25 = 0.180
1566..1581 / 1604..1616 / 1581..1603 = 0.096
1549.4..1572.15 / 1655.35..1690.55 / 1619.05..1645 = 0.058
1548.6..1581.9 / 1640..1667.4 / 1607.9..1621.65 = 0.100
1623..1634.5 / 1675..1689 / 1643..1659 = -0.026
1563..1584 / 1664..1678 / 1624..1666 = 0.060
